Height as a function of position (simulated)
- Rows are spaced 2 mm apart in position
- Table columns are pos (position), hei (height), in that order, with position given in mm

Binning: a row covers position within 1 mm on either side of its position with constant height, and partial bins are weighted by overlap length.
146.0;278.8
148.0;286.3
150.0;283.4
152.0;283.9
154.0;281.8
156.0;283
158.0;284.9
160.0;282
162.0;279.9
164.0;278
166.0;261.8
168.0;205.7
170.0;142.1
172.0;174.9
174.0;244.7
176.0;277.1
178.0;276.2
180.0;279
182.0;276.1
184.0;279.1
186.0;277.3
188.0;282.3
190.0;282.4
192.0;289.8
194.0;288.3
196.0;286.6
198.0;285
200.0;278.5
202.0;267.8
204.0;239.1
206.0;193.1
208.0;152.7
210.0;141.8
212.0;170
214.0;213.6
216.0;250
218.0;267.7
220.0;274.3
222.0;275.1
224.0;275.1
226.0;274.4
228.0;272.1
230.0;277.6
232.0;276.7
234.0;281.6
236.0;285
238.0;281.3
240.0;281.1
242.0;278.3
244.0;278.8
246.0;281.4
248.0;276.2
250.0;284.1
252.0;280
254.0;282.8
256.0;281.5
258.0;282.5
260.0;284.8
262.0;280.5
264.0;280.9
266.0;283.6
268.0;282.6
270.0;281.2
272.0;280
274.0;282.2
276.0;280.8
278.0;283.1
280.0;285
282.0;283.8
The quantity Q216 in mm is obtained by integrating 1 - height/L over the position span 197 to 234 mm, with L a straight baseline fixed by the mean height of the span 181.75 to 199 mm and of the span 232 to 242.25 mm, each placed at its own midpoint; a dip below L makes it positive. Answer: 4.9 mm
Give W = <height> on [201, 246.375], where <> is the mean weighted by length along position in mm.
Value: 251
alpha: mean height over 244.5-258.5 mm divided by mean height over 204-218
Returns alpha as 1.43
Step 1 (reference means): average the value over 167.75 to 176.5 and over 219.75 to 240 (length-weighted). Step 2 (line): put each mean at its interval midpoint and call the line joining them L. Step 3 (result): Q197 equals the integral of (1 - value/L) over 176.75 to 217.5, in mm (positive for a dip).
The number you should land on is -3.0 mm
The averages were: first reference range 205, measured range 251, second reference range 278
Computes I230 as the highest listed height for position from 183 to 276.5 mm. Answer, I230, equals 289.8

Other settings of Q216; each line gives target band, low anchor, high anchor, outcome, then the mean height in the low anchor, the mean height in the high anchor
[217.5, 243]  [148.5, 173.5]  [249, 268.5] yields -0.3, 254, 282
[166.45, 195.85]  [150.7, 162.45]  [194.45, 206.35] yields 1.6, 283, 263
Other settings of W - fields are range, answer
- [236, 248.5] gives 280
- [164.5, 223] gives 246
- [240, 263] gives 281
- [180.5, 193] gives 281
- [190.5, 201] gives 285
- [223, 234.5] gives 276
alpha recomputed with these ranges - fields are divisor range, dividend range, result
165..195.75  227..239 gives 1.09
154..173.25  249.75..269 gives 1.15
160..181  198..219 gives 0.90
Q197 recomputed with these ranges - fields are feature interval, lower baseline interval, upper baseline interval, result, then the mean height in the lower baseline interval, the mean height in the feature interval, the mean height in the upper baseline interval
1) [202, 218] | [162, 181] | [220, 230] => 3.7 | 240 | 204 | 275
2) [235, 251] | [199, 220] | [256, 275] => -1.5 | 220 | 281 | 282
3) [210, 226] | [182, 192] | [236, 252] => 2.2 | 281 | 242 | 280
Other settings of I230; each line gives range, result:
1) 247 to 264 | 284.8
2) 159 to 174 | 282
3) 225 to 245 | 285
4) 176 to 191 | 282.4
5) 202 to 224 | 275.1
